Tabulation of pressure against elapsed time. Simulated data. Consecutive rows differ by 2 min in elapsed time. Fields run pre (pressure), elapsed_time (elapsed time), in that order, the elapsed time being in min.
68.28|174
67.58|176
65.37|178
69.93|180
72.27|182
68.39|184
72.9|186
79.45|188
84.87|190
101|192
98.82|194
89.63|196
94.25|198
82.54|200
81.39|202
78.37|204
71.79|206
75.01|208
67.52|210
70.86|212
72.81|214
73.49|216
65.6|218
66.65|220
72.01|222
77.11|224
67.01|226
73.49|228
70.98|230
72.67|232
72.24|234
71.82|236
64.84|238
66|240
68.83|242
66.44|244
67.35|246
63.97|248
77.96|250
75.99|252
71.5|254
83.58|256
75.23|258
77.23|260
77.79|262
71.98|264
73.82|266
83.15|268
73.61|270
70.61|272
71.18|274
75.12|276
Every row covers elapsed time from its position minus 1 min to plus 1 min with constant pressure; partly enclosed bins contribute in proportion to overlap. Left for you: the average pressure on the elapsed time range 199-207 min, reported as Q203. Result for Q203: 78.5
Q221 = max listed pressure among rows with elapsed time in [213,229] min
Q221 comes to 77.11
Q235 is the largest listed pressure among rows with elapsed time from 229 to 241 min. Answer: 72.67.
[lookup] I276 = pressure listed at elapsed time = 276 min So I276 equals 75.12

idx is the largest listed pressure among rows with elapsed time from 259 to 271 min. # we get 83.15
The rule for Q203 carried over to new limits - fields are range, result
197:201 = 88.4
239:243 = 67.4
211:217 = 72.4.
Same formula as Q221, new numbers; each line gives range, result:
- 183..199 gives 101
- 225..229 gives 73.49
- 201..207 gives 81.39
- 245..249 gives 67.35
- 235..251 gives 77.96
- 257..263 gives 77.79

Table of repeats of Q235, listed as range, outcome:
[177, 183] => 72.27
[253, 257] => 83.58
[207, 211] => 75.01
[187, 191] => 84.87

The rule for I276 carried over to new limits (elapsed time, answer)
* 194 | 98.82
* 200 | 82.54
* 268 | 83.15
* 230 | 70.98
